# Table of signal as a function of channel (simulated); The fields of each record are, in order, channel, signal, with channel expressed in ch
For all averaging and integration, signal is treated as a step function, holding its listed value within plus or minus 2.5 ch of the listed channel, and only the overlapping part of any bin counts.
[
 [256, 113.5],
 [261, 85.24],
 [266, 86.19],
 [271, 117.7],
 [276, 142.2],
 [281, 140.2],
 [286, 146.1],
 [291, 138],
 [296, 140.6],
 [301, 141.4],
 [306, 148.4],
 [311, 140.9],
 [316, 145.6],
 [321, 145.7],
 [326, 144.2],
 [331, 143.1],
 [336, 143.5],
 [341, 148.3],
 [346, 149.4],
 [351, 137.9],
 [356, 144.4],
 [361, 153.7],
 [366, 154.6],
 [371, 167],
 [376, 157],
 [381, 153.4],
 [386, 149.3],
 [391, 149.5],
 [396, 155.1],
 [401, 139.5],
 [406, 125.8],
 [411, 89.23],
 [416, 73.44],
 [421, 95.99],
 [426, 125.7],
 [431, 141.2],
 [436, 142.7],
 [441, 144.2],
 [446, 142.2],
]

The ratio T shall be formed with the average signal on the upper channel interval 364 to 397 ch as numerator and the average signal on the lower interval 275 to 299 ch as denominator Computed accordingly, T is 1.10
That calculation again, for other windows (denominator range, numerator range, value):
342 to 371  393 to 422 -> 0.77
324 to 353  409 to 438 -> 0.77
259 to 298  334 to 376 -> 1.20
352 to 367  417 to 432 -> 0.77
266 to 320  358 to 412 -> 1.06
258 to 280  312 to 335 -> 1.31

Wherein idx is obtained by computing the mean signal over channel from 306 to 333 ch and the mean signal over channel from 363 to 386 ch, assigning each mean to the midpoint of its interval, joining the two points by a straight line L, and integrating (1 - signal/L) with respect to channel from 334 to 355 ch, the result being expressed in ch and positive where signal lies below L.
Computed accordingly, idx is 0.7 ch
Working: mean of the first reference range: 144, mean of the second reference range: 157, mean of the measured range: 145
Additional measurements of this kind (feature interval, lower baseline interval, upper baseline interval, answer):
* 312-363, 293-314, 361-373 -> 2.04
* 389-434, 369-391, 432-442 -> 8.22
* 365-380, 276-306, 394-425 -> -4.58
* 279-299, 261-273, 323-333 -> -4.74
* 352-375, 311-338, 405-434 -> -4.40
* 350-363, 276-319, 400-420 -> -2.52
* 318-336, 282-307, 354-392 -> 0.36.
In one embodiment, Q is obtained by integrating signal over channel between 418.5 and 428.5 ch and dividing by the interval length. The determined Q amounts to 111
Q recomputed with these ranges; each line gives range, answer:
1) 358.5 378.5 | 158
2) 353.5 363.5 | 149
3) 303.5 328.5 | 145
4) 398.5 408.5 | 133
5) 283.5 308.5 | 143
